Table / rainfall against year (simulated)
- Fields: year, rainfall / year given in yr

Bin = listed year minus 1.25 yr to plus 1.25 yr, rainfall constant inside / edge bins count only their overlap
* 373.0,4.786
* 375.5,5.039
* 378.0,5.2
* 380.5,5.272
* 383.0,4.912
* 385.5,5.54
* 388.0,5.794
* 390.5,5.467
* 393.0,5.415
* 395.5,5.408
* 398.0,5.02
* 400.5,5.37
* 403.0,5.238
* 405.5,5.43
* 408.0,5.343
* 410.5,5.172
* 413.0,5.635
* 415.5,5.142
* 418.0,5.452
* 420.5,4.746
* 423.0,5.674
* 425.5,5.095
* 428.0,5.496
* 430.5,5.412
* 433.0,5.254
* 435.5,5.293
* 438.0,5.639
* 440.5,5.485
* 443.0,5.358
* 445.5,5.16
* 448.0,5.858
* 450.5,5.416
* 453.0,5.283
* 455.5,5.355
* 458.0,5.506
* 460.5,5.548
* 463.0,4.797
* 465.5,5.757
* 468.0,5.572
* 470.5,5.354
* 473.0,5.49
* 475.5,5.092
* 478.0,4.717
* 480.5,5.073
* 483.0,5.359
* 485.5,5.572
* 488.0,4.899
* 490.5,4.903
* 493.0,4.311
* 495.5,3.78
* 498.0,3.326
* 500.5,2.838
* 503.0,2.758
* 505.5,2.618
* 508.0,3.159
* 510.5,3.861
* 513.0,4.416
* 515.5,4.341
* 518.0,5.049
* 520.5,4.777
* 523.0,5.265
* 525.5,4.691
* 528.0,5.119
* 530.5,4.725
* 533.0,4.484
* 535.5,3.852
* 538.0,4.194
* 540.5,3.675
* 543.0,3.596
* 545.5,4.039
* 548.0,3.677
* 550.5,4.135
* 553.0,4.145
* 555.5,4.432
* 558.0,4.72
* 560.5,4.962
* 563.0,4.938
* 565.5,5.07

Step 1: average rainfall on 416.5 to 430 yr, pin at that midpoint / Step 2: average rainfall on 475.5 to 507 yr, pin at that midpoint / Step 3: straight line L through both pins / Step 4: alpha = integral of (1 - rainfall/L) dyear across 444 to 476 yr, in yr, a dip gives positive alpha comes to -4.8 yr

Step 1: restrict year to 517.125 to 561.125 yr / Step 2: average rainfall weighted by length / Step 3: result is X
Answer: 4.41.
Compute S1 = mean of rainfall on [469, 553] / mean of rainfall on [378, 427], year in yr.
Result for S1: 0.8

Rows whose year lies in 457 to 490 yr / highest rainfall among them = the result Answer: 5.757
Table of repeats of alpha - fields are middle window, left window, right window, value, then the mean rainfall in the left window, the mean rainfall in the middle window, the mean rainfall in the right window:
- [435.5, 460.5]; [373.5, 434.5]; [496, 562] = -2.9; 5.31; 5.45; 4.11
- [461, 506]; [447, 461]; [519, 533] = 5.5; 5.48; 4.62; 4.88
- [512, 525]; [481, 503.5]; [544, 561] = -1.5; 4.27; 4.77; 4.26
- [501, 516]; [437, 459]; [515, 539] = 4.3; 5.45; 3.45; 4.66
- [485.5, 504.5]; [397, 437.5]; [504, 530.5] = 2.6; 5.31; 3.93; 4.33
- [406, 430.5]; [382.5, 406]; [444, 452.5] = 0.4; 5.37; 5.32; 5.46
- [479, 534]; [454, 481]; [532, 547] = 2.6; 5.3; 4.33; 3.96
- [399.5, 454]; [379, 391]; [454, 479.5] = -0.1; 5.39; 5.36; 5.32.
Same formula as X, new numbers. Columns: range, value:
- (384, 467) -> 5.38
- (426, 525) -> 4.85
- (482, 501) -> 4.42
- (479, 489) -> 5.22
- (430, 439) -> 5.39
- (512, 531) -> 4.81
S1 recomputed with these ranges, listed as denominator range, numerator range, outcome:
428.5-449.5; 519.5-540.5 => 0.84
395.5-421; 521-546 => 0.83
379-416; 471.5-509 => 0.80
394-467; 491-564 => 0.77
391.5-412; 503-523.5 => 0.77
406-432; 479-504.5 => 0.80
